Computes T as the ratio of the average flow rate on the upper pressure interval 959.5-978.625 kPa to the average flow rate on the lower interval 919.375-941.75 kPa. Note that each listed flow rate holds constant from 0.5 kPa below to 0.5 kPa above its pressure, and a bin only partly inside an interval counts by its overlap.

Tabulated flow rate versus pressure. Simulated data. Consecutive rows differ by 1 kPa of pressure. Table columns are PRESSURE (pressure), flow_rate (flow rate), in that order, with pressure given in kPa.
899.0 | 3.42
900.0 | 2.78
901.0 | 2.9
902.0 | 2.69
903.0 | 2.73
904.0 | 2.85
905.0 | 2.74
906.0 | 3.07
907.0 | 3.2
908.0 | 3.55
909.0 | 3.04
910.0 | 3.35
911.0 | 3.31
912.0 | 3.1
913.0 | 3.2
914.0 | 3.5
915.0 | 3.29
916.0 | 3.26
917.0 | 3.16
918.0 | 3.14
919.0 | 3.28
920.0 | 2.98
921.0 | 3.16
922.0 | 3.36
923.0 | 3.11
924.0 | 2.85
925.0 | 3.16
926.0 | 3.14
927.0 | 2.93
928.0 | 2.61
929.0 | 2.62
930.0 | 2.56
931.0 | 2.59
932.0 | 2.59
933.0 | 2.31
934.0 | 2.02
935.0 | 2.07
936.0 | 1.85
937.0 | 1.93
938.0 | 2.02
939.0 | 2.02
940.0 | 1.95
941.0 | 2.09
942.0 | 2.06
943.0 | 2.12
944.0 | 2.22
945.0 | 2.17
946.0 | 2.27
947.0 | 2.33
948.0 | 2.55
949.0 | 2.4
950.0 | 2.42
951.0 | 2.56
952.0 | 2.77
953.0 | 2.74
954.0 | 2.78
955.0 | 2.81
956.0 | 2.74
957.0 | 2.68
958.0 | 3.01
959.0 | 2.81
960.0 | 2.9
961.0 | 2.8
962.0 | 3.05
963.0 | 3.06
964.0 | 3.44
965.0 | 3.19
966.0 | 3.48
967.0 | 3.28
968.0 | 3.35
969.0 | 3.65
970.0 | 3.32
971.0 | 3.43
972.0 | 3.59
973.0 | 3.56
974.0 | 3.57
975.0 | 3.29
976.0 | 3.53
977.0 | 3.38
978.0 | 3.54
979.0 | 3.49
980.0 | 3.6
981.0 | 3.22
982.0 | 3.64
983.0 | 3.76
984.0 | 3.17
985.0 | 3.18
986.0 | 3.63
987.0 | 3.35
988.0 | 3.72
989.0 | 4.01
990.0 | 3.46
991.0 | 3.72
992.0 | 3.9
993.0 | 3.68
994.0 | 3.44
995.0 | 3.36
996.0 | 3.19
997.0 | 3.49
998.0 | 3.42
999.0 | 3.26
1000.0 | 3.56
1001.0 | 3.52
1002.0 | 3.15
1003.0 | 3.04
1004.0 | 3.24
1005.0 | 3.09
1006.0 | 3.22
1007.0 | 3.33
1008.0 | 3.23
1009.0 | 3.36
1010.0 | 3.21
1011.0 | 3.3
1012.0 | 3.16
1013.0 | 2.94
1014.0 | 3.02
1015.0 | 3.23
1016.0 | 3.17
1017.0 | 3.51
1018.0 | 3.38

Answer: 1.31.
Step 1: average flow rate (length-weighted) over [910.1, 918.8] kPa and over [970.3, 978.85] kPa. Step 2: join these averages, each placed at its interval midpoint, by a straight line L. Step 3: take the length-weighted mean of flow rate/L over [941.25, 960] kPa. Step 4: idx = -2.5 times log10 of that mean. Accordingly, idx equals 0.32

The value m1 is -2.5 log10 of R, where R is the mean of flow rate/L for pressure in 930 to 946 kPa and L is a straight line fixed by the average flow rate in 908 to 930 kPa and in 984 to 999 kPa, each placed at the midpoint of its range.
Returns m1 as 0.44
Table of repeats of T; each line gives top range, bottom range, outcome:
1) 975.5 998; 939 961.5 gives 1.41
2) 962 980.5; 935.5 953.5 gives 1.52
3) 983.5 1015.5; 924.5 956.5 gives 1.39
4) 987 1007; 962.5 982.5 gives 1.00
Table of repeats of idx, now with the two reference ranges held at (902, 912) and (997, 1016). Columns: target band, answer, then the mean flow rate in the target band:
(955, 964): 0.09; 2.91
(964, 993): -0.10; 3.5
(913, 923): -0.05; 3.23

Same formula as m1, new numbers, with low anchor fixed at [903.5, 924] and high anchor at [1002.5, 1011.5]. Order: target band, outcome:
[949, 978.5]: 0.03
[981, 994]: -0.12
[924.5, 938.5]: 0.28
